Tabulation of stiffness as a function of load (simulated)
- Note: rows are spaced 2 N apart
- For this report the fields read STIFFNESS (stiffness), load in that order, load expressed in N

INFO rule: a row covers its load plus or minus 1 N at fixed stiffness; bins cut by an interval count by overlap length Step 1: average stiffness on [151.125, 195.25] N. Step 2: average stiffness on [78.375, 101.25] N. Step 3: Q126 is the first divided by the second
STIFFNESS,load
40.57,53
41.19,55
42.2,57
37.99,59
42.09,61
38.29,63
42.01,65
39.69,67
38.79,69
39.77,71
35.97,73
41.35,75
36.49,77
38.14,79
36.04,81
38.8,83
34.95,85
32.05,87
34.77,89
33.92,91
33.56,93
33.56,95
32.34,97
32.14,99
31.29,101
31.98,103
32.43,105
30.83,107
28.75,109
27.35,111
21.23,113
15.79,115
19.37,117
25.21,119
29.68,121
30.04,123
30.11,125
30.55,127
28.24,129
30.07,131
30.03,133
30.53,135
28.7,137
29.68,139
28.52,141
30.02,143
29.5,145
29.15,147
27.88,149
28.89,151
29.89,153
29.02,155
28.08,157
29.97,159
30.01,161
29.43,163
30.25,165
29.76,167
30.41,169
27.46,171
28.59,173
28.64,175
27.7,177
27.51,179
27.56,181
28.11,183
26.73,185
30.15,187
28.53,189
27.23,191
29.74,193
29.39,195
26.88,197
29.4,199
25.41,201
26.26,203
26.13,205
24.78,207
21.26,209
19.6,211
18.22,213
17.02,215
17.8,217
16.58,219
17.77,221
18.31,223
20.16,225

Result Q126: 0.84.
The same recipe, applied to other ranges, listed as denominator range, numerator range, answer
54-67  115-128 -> 0.66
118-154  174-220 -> 0.86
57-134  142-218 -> 0.83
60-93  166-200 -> 0.76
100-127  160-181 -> 1.06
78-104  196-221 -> 0.65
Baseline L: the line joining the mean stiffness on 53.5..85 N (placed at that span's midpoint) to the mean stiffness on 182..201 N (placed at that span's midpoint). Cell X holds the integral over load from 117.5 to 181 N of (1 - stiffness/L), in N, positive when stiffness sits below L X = 5.8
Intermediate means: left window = 39.1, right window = 28.3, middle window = 29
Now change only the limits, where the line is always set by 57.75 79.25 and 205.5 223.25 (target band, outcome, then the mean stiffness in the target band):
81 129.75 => 5.9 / 30.1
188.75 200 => -3.3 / 28.5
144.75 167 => -1.7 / 29.3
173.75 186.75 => -2.1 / 27.9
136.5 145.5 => 0.0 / 29.3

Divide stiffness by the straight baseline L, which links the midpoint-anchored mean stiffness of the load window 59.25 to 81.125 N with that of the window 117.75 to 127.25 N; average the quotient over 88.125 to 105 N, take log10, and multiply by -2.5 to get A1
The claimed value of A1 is 0.031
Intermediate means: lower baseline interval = 39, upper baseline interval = 28.7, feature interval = 32.9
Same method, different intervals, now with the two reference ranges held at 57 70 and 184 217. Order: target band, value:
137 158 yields 0.07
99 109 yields 0.14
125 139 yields 0.10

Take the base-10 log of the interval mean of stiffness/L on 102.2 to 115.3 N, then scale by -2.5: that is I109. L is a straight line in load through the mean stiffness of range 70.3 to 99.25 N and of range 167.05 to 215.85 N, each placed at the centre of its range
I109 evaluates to 0.22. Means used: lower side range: 35.6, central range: 27.4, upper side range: 26.5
